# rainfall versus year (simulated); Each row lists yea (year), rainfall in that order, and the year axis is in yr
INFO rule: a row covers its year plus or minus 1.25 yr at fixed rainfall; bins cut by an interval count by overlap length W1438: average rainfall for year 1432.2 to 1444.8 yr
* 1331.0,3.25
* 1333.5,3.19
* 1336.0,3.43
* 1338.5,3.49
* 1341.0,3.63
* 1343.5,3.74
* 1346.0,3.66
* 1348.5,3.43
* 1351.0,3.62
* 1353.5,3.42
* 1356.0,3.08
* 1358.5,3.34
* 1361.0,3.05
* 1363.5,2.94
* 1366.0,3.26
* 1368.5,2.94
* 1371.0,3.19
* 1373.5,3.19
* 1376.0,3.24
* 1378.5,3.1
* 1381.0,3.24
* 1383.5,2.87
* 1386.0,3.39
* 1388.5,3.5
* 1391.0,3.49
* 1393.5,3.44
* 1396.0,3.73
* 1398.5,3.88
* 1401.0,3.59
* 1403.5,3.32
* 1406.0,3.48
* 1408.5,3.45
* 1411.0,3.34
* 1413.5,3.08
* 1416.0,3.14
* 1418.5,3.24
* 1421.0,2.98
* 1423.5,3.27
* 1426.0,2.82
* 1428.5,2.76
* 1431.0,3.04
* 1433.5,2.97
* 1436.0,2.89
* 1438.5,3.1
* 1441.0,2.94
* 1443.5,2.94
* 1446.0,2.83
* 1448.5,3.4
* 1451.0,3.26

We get 2.97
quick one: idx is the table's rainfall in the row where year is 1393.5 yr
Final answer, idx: 3.44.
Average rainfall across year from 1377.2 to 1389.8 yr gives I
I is 3.22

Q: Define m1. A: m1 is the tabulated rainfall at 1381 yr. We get 3.24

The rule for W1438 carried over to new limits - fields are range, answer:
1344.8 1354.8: 3.53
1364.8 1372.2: 3.13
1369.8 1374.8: 3.19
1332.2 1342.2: 3.43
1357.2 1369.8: 3.11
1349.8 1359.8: 3.36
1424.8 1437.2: 2.9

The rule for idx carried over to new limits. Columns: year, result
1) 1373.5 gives 3.19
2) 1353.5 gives 3.42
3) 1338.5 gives 3.49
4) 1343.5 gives 3.74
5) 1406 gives 3.48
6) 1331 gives 3.25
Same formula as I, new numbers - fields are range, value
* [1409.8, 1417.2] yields 3.19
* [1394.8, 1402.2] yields 3.73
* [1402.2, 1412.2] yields 3.4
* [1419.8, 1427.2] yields 3.02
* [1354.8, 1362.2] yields 3.16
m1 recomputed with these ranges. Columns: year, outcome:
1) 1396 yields 3.73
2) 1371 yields 3.19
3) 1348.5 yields 3.43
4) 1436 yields 2.89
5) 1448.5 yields 3.4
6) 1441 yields 2.94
